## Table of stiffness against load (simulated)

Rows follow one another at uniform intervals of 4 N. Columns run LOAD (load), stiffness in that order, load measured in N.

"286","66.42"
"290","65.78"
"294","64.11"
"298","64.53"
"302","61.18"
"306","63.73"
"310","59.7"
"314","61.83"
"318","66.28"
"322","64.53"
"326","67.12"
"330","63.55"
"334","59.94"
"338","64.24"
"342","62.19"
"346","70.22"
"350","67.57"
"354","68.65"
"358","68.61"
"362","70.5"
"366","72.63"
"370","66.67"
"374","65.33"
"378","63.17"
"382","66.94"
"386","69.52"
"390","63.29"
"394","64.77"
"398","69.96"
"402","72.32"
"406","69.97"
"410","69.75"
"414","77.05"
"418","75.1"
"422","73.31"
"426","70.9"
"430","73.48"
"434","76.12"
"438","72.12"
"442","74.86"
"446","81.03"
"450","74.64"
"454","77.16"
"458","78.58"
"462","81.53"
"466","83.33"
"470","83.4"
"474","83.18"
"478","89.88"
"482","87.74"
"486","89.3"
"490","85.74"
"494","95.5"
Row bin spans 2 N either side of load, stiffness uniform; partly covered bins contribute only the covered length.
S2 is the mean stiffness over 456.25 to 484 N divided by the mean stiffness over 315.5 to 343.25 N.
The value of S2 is 1.31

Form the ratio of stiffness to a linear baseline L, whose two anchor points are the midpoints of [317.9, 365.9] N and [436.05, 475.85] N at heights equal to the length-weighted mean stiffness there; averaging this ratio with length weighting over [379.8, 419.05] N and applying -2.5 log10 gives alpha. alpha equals 0.05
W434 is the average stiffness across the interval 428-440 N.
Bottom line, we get 73.9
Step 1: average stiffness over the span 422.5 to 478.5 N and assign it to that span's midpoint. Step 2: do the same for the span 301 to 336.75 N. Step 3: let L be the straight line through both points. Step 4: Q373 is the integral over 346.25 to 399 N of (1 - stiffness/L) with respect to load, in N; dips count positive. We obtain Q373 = 1.3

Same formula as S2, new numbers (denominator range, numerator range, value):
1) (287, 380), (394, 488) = 1.18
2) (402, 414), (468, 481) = 1.20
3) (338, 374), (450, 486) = 1.22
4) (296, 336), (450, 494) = 1.33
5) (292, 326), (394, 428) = 1.13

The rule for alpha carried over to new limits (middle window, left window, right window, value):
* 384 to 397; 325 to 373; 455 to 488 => 0.103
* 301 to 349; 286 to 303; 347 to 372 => 0.046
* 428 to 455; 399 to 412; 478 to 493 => 0.043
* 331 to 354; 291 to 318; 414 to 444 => 0.020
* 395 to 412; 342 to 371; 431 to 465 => 0.044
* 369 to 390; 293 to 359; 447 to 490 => 0.086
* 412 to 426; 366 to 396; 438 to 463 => -0.034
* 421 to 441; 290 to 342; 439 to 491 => 0.066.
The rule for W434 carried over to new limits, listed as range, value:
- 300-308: 62.5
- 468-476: 83.3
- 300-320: 62.5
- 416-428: 73.1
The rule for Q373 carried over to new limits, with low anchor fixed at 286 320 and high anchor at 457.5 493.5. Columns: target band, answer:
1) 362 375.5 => 0.60 N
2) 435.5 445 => 0.77 N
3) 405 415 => 0.67 N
